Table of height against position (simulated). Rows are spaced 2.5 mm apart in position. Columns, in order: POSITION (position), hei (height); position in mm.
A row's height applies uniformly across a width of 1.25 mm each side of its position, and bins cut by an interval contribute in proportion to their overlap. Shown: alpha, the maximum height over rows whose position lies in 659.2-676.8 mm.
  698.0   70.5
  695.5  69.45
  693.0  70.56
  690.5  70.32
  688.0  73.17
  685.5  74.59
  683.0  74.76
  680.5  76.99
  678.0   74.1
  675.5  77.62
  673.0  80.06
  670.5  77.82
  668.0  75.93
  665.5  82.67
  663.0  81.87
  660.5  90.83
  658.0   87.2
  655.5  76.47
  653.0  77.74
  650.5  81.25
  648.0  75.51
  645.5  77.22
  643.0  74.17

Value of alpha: 90.83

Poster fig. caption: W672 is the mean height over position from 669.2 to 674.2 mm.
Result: 78.9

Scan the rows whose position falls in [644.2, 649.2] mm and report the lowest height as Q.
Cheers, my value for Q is 75.51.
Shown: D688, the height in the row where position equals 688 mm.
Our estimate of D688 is 73.17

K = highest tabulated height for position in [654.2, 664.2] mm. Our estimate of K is 90.83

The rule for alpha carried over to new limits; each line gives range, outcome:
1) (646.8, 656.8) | 81.25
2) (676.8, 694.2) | 76.99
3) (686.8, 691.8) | 73.17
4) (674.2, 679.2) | 77.62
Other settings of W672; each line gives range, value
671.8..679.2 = 77.3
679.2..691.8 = 74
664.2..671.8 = 78.8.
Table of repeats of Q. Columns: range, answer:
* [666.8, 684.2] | 74.1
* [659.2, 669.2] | 75.93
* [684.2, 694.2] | 70.32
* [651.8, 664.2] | 76.47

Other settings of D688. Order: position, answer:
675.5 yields 77.62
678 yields 74.1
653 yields 77.74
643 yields 74.17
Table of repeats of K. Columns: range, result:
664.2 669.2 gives 82.67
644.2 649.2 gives 77.22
